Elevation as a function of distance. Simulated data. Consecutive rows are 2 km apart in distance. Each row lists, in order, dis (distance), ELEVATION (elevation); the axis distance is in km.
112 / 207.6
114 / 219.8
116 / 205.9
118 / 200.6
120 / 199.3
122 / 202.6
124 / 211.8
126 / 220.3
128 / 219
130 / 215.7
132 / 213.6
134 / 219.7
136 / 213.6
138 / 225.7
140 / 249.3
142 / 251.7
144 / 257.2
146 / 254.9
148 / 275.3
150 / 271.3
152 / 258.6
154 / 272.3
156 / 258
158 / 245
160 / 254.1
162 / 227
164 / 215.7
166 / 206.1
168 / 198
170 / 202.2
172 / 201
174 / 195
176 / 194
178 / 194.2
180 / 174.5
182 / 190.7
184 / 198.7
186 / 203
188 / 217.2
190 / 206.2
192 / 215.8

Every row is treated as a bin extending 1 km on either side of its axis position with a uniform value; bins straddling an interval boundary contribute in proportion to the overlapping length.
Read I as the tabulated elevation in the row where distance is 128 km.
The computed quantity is 219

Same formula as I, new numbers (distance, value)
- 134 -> 219.7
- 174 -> 195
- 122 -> 202.6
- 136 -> 213.6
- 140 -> 249.3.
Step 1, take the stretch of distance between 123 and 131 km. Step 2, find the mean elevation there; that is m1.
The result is 217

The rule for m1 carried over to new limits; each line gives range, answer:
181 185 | 195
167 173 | 200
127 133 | 216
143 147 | 256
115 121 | 202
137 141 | 238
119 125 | 205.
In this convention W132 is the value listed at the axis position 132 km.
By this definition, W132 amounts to 213.6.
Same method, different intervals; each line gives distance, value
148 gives 275.3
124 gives 211.8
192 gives 215.8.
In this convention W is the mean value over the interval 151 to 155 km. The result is 265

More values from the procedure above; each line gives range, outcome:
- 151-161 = 258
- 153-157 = 265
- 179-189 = 197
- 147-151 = 273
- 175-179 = 194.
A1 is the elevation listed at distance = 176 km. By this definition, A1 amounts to 194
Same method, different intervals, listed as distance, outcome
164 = 215.7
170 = 202.2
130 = 215.7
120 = 199.3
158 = 245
